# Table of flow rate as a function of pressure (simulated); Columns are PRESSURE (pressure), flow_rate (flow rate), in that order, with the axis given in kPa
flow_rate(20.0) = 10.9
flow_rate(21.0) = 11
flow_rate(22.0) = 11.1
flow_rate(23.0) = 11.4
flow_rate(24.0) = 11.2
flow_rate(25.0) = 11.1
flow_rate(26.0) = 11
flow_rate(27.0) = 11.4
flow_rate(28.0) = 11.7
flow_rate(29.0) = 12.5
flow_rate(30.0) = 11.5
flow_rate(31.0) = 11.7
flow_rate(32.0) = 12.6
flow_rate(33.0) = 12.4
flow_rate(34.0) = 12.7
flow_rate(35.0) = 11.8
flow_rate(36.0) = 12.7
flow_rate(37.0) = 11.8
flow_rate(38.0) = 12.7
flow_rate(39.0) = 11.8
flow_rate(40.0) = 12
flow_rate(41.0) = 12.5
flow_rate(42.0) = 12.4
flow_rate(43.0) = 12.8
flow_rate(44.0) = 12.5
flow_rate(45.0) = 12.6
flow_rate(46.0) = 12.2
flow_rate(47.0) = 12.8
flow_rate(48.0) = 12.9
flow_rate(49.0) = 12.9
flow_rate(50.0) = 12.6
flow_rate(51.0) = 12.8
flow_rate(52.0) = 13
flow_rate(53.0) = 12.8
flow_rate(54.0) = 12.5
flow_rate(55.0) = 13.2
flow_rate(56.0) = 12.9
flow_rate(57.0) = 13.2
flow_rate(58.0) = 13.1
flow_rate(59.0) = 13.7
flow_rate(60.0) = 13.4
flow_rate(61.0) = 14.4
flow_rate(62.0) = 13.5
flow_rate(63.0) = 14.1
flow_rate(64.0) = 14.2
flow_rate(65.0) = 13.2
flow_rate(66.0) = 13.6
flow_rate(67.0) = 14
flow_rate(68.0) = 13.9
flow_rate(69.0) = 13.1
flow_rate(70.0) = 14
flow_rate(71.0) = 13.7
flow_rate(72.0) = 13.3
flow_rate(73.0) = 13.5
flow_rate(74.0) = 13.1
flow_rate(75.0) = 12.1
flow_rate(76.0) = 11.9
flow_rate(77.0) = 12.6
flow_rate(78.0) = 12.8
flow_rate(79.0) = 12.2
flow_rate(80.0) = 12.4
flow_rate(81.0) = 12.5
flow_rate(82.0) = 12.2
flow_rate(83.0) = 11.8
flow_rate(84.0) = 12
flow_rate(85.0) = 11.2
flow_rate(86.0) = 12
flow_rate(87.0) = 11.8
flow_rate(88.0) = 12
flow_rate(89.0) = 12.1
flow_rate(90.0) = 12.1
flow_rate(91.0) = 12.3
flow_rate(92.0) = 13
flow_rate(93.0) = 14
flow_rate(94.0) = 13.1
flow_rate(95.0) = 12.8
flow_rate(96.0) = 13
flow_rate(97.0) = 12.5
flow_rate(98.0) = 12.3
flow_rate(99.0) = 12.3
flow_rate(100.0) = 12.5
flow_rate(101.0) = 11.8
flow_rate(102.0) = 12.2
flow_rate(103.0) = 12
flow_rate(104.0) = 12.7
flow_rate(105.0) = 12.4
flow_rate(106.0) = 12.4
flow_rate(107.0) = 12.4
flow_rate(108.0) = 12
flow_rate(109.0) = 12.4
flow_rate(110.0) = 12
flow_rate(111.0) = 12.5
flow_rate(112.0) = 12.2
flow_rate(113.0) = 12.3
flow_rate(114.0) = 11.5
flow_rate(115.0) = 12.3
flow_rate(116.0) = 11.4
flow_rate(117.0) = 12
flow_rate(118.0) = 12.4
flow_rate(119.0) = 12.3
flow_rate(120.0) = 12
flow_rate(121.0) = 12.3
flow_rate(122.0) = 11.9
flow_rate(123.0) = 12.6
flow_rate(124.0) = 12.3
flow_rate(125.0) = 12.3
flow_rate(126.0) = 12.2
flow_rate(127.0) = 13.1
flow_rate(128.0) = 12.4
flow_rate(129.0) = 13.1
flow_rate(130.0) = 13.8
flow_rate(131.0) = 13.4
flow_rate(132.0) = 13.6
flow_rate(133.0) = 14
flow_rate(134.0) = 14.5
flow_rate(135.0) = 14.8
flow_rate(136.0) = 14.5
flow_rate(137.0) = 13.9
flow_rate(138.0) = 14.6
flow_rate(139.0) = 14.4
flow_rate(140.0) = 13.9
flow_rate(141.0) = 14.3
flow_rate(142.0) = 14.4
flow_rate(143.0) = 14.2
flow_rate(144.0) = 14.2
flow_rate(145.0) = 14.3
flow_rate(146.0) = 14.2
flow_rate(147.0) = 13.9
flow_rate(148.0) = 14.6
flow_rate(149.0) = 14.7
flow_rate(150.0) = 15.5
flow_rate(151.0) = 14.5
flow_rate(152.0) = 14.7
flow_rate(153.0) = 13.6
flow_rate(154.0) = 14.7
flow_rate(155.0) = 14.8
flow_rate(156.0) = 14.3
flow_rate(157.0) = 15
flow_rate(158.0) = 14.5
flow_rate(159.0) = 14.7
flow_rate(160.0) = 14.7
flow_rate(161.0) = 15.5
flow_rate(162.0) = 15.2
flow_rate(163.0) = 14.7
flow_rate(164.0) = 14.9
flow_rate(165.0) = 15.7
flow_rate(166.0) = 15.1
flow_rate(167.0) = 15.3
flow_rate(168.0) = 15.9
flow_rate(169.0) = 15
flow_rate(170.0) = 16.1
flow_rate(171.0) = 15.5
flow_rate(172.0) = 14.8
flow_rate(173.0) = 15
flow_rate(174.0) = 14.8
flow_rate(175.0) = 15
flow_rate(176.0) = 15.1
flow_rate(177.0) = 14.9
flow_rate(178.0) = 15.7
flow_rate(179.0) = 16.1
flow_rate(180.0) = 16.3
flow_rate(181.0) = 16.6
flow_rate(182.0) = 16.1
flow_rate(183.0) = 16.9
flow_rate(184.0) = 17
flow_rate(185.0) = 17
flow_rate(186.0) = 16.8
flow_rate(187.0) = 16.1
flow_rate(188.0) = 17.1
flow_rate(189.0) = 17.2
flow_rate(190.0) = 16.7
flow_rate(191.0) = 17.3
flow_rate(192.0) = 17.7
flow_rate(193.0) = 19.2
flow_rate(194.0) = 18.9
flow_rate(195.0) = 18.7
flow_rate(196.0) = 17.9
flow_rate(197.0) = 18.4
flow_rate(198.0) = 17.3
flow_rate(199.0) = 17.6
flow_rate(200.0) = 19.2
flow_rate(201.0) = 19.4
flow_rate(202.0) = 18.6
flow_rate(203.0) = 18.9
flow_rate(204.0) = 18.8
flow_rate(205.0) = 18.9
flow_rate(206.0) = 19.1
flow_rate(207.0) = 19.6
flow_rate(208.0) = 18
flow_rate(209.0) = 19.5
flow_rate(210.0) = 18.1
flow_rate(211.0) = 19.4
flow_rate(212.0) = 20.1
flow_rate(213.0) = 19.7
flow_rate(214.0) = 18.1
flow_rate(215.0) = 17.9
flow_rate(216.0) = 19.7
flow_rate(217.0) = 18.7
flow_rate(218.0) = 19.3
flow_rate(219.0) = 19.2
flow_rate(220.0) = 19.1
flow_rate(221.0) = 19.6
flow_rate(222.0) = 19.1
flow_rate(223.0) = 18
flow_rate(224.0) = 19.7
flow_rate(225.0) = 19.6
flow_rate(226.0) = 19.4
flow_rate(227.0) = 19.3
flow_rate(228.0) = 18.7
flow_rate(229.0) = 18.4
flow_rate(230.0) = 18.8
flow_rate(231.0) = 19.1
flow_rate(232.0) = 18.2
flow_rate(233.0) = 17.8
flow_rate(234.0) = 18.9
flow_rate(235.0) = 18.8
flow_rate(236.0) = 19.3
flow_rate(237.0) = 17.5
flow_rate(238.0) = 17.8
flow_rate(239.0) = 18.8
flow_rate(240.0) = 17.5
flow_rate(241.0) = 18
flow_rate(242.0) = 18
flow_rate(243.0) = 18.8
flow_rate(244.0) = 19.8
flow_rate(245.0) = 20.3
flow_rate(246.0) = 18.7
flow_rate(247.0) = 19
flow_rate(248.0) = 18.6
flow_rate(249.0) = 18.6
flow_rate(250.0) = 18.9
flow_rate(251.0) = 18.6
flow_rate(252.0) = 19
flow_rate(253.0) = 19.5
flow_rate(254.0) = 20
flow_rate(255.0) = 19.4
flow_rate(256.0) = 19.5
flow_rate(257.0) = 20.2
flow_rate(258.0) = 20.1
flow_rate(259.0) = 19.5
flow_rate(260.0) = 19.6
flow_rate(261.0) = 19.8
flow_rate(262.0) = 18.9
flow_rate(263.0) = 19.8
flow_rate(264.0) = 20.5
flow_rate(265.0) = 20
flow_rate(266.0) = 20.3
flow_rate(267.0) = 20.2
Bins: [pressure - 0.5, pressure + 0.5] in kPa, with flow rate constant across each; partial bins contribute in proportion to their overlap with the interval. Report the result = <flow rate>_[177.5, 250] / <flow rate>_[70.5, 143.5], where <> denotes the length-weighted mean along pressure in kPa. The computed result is 1.44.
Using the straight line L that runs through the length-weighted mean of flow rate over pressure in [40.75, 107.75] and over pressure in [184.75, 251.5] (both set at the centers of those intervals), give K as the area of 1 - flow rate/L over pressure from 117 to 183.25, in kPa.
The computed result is 6.2 kPa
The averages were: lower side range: 12.8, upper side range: 18.6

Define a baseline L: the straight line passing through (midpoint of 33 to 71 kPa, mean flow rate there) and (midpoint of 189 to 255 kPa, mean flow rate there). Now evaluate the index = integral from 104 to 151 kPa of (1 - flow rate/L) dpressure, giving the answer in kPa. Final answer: 7.2 kPa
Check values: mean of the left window 13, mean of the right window 18.7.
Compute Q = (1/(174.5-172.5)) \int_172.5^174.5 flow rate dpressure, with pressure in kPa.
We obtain 14.9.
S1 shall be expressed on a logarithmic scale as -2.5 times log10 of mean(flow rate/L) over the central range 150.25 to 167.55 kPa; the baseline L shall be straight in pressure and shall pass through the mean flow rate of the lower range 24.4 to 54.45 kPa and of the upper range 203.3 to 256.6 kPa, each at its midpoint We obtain 0.11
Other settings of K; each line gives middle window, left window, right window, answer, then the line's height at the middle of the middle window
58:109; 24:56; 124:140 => 0.6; 12.9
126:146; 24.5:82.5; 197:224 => 2.6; 16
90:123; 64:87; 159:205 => 3.6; 13.9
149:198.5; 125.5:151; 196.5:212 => 2.0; 16.6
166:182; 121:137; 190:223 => 0.9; 16.4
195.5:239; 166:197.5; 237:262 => -2.4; 17.8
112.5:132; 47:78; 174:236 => 3.6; 15.3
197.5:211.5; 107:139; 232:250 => -1.6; 16.8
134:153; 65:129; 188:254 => 0.5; 14.8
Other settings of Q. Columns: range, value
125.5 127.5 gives 12.6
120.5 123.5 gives 12.3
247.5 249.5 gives 18.6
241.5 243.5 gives 18.4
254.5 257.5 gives 19.7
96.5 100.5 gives 12.4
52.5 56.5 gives 12.8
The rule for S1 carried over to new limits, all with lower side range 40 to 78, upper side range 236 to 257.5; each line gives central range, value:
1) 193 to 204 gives -0.069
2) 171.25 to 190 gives 0.054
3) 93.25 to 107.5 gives 0.152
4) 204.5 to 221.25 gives -0.071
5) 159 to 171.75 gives 0.076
